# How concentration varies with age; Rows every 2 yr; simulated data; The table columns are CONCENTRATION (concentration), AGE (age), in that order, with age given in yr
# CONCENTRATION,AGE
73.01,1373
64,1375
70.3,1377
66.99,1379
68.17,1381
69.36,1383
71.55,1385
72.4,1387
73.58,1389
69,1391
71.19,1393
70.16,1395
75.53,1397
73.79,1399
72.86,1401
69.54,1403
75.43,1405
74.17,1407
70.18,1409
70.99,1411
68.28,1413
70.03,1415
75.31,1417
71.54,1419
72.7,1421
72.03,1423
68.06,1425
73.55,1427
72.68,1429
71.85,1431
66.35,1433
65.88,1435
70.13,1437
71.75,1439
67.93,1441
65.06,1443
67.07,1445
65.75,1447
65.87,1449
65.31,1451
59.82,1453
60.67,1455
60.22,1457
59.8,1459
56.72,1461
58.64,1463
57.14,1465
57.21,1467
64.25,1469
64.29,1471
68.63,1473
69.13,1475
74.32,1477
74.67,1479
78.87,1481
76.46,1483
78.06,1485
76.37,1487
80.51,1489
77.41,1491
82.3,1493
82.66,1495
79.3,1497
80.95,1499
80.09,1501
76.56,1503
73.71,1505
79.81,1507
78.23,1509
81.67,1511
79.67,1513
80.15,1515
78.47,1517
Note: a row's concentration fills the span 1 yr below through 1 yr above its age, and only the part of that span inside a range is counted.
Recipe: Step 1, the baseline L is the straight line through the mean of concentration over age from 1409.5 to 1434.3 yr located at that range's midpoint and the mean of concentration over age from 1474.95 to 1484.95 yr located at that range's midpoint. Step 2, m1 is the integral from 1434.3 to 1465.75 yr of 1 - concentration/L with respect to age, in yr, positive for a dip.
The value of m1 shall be 4.1 yr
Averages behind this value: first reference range 71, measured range 63.6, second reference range 75.5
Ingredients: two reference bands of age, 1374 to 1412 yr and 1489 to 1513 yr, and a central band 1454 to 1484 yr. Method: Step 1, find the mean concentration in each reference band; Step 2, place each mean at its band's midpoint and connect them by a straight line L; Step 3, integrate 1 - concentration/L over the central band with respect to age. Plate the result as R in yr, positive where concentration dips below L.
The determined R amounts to 4.5 yr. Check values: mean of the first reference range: 71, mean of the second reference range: 79.4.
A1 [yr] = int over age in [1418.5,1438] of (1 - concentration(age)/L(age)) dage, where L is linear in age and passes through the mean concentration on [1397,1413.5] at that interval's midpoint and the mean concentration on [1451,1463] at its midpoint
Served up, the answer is -1.1 yr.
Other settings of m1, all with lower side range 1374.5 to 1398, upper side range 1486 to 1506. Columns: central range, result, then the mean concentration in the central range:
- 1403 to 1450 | 2.1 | 70.1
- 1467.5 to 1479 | 1.3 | 68.2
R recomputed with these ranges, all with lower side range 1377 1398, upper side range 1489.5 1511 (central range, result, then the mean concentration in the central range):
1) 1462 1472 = 2.1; 60.3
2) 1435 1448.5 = 1.3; 67.7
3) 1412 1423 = 0.2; 71.6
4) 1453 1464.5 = 2.6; 59.2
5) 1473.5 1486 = 0.4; 75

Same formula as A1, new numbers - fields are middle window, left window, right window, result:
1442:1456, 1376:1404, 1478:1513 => 2.1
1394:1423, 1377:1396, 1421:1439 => -0.8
